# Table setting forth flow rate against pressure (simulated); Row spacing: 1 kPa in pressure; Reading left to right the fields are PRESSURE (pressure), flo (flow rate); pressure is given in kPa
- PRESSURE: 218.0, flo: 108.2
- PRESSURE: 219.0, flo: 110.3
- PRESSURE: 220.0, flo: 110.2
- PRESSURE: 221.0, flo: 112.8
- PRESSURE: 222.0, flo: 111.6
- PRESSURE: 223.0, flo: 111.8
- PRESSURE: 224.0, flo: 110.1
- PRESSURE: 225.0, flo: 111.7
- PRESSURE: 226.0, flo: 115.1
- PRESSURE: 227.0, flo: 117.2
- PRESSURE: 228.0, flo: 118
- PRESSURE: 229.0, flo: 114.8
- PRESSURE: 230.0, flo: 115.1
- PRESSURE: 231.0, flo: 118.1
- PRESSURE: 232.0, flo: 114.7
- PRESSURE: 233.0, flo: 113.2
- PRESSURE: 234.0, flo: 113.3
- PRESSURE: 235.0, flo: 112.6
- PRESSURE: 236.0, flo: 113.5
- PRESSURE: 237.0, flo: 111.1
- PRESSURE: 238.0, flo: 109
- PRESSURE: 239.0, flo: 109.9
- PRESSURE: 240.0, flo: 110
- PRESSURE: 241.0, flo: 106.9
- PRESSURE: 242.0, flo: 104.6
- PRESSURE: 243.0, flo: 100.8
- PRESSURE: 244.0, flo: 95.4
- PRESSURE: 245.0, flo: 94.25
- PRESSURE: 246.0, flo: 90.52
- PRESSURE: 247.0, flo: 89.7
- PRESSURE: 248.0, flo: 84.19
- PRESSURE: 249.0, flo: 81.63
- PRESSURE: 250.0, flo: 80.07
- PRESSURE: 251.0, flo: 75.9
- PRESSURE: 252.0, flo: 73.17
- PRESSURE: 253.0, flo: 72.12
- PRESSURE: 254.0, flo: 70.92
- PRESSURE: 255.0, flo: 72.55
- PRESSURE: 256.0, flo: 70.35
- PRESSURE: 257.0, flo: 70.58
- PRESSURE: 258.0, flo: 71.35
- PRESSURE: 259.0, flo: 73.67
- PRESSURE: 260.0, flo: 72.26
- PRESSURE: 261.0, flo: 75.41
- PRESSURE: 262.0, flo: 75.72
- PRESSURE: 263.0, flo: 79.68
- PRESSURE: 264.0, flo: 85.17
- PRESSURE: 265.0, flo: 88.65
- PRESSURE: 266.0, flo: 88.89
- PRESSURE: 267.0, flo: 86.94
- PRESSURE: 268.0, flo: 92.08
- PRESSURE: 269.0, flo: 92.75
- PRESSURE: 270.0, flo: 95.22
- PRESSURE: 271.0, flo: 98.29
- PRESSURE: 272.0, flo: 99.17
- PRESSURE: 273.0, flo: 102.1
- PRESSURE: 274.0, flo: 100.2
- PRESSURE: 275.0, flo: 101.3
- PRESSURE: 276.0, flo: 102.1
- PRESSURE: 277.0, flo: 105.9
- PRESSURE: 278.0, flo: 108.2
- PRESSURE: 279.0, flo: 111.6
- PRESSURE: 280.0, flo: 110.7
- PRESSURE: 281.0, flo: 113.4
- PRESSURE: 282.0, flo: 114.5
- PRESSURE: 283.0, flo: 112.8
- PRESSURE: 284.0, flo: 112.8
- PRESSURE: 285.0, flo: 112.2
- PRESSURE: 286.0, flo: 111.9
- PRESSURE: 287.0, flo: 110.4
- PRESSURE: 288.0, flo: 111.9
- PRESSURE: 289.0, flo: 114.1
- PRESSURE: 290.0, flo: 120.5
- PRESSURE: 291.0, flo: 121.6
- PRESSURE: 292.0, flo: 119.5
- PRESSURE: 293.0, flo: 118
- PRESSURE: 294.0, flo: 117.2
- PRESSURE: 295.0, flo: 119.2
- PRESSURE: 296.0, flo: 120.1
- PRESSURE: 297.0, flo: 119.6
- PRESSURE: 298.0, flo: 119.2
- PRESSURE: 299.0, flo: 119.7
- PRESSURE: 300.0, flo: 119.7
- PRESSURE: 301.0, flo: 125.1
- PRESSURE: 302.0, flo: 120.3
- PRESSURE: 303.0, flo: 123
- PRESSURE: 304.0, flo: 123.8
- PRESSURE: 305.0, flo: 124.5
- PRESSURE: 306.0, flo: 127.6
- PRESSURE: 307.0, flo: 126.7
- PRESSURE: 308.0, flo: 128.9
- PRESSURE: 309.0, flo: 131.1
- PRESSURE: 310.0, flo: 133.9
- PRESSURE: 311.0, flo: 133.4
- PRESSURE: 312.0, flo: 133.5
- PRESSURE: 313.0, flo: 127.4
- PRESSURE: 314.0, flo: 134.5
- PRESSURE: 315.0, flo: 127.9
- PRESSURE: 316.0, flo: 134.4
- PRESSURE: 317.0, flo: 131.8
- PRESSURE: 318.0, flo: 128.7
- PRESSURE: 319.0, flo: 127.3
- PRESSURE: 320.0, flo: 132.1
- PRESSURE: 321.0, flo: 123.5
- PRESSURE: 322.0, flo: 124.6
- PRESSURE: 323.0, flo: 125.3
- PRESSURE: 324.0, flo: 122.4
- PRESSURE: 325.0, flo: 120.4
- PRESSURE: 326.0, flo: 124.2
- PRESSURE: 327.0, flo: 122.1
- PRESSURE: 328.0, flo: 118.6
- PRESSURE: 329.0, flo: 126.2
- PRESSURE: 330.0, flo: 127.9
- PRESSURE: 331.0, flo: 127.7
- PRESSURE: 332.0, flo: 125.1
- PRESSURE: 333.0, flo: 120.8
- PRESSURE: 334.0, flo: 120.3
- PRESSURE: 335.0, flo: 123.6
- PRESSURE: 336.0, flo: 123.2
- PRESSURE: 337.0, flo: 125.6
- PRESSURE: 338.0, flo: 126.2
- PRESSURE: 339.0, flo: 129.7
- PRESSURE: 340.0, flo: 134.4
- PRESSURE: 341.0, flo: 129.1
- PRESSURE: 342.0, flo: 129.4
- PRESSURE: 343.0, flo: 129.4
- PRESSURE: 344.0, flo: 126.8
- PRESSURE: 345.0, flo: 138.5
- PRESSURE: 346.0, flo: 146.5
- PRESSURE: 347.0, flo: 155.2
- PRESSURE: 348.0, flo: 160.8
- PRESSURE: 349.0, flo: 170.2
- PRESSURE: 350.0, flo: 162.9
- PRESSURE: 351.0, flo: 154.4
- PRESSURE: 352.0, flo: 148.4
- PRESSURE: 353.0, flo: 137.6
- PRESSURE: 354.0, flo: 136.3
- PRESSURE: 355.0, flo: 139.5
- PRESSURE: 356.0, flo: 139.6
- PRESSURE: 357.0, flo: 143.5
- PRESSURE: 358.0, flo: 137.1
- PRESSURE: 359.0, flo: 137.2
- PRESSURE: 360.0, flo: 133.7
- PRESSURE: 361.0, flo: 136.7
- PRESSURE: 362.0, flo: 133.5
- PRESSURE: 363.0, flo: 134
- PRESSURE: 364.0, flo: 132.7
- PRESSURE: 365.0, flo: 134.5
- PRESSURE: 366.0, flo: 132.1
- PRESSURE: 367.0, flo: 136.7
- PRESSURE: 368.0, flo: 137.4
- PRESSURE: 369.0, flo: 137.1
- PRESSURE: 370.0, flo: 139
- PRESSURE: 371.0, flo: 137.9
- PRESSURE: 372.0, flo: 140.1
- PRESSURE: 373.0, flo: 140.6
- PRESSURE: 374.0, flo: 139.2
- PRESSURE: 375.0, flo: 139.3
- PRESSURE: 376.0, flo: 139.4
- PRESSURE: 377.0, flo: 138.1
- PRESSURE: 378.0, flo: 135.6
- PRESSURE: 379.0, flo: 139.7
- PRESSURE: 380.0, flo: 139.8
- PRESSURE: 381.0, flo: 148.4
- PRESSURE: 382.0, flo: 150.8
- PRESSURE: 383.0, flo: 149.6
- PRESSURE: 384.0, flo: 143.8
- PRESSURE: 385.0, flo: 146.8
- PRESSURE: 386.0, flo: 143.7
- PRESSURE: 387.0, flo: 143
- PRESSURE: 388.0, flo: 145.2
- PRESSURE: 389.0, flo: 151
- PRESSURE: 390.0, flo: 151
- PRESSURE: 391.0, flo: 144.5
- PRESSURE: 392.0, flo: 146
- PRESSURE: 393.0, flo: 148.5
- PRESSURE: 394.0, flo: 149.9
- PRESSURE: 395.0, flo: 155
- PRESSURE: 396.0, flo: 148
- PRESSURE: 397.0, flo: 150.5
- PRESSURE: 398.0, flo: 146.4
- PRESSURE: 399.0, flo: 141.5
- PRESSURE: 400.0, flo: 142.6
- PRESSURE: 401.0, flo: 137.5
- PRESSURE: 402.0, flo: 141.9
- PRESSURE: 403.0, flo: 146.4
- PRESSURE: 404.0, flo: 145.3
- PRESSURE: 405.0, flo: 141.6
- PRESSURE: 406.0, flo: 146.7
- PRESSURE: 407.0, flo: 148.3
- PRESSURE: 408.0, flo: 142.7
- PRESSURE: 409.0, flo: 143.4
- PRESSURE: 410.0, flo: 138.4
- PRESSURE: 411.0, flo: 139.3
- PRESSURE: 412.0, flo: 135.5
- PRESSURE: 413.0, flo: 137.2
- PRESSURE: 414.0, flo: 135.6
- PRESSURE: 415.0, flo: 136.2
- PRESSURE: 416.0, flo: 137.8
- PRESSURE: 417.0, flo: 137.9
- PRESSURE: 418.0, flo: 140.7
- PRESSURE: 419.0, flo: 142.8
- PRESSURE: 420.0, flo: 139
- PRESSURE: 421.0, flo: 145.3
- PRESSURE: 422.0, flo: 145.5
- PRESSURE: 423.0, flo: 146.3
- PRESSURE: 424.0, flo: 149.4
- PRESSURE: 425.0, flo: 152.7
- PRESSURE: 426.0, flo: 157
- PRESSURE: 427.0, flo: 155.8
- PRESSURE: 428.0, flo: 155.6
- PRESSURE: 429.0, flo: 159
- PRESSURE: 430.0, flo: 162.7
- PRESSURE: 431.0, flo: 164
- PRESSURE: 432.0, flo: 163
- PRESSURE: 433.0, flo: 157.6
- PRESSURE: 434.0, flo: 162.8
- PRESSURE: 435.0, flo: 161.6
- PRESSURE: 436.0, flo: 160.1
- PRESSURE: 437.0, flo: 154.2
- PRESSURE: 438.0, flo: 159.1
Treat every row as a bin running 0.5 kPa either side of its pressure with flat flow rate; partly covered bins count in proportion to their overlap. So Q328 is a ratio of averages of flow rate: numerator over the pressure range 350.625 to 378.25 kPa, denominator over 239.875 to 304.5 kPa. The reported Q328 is 1.39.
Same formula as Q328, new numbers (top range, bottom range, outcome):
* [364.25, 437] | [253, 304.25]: 1.43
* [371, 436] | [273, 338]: 1.21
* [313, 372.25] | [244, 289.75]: 1.44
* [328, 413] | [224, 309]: 1.35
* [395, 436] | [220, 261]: 1.51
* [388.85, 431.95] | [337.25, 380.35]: 1.05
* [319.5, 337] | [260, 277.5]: 1.35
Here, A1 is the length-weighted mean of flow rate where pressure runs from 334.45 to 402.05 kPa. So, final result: 141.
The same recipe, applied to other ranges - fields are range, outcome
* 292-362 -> 131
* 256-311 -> 107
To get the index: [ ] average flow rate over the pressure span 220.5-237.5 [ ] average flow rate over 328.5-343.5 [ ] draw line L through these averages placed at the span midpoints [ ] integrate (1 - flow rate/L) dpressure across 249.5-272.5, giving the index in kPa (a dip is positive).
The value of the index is 7.2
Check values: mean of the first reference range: 114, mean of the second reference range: 127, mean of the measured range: 80.9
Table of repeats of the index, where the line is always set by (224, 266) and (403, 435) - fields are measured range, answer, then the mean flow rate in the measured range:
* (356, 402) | -2.18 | 142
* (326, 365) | -3.12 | 135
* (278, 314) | -3.31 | 120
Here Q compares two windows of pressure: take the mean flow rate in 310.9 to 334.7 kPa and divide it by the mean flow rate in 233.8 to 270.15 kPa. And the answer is 1.43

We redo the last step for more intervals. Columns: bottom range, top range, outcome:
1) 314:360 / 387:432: 1.10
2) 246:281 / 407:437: 1.70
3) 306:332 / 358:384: 1.09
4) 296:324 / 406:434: 1.16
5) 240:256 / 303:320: 1.50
